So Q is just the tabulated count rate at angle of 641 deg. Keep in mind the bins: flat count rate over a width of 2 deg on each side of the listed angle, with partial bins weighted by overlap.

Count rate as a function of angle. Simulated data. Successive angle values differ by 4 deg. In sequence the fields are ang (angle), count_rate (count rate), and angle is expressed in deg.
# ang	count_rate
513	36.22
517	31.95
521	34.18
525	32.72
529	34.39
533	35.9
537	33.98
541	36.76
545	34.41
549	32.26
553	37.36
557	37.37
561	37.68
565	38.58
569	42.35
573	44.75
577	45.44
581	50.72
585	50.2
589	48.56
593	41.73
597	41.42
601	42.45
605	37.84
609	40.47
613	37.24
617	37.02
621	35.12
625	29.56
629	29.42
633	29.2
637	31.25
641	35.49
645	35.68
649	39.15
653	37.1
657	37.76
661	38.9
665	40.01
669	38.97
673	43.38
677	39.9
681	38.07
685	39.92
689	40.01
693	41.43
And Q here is 35.49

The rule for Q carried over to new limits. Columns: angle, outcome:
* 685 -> 39.92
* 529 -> 34.39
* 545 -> 34.41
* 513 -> 36.22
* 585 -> 50.2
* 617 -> 37.02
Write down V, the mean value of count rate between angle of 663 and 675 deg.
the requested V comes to 40.8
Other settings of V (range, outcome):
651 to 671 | 38.5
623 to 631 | 29.5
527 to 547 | 35.1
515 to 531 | 33.3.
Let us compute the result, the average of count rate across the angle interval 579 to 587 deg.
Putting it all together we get 50.5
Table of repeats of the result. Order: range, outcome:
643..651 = 37.4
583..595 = 46.8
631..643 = 32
